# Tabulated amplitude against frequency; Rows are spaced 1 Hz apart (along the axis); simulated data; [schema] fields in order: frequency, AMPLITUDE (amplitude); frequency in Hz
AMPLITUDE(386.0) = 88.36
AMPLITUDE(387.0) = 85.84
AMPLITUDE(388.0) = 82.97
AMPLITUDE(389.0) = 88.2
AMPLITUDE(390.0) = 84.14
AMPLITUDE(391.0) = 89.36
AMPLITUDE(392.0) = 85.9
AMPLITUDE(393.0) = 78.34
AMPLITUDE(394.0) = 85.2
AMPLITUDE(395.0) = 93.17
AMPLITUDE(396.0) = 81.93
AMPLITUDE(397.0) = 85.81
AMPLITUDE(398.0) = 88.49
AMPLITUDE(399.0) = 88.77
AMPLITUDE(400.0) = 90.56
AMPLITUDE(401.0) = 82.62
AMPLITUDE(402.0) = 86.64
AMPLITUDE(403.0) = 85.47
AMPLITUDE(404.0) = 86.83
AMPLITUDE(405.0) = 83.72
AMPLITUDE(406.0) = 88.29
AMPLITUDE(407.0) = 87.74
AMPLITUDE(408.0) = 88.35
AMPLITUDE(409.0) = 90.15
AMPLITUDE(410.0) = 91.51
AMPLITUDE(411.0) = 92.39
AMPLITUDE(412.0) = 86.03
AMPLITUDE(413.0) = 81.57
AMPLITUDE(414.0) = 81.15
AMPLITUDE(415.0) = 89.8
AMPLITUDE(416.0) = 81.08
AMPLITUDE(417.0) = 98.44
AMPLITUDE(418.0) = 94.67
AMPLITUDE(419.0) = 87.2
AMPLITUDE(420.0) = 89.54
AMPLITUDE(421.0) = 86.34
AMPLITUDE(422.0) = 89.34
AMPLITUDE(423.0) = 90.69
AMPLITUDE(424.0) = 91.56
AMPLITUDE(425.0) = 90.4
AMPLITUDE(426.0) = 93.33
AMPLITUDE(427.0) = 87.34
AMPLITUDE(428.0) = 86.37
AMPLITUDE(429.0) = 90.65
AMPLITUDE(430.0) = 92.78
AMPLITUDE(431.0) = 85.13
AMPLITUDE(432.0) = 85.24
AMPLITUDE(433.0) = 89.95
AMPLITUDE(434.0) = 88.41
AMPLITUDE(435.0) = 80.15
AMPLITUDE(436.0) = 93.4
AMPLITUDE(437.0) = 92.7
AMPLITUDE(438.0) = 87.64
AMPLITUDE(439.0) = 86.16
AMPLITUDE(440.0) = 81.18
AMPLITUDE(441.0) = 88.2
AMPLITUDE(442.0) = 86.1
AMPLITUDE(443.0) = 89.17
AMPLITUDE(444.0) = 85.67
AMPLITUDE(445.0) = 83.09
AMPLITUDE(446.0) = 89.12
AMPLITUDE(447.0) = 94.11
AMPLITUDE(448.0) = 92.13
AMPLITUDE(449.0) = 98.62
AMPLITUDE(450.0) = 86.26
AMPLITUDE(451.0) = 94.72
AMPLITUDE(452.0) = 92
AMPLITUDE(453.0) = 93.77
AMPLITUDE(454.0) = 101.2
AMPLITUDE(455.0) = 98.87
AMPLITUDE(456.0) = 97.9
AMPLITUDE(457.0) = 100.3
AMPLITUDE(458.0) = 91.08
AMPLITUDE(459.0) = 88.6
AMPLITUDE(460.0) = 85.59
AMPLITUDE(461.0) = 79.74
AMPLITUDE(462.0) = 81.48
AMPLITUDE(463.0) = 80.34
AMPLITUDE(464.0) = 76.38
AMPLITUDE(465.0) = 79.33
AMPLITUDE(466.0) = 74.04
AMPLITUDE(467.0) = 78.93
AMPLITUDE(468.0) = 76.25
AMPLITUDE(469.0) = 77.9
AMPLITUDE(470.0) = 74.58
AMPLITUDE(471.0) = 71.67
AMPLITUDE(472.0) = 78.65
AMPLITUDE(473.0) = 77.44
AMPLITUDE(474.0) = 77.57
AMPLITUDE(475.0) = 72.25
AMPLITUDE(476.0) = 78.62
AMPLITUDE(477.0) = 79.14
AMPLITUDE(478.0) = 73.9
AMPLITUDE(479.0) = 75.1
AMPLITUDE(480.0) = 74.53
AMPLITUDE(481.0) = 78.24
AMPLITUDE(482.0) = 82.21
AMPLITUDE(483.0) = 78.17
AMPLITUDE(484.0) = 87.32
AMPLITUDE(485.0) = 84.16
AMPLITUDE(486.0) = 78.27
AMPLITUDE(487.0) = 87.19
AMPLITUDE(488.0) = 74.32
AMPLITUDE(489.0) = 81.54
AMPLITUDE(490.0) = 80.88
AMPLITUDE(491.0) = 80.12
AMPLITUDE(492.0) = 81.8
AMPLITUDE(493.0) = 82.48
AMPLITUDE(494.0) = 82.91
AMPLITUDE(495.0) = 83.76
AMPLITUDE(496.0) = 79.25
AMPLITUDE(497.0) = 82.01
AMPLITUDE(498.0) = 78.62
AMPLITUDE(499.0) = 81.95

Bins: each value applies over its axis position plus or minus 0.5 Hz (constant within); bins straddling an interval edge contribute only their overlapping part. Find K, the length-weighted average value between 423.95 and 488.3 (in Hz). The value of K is 85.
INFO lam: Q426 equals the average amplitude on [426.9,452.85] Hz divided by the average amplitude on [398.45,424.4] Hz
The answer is 1.01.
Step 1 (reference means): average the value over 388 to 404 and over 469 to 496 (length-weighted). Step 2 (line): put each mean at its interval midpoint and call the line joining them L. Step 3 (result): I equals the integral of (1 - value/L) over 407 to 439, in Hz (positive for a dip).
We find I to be -1.8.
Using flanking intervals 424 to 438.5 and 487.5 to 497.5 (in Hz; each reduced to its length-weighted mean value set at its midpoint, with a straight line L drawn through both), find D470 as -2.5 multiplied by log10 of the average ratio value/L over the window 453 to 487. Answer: 0.03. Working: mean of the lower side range 88.9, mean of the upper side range 80.9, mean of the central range 81.8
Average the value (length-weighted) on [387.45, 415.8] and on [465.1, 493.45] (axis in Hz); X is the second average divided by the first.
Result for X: 0.91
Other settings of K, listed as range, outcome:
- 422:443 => 88.4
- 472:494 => 79.4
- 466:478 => 76.4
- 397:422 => 87.8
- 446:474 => 85.9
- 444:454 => 91.7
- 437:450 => 88.5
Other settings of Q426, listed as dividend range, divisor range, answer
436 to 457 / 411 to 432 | 1.03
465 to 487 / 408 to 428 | 0.87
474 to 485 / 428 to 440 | 0.89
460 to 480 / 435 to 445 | 0.89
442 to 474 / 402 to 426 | 0.97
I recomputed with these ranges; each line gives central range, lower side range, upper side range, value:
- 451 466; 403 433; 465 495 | -1.20 Hz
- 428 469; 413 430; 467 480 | -2.70 Hz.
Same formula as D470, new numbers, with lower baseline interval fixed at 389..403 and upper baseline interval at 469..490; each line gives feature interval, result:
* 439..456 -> -0.121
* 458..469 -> -0.009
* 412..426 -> -0.058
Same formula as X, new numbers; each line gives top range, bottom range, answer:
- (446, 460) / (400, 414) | 1.08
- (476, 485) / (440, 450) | 0.89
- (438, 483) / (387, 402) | 0.98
